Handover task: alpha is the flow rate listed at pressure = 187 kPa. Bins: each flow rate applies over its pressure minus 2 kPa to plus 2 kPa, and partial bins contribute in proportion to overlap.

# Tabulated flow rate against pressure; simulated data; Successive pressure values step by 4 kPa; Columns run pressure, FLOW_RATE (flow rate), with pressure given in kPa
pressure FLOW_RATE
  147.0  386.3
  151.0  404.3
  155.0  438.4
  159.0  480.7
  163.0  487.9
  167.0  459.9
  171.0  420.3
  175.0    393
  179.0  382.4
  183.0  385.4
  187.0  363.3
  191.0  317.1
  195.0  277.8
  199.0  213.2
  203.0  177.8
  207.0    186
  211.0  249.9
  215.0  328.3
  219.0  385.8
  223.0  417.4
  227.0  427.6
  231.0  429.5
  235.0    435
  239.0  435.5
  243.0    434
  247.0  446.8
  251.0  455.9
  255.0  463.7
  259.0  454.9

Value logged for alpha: 363.3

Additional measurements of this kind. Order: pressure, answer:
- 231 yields 429.5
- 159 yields 480.7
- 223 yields 417.4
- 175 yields 393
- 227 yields 427.6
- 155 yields 438.4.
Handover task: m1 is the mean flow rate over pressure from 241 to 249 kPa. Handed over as 440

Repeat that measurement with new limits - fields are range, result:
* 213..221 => 357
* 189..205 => 246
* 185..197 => 319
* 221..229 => 422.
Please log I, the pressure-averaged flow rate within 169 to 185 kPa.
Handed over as 395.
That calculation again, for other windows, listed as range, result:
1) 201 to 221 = 266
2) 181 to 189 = 374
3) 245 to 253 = 451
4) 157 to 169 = 476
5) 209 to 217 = 289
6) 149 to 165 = 453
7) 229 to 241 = 433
